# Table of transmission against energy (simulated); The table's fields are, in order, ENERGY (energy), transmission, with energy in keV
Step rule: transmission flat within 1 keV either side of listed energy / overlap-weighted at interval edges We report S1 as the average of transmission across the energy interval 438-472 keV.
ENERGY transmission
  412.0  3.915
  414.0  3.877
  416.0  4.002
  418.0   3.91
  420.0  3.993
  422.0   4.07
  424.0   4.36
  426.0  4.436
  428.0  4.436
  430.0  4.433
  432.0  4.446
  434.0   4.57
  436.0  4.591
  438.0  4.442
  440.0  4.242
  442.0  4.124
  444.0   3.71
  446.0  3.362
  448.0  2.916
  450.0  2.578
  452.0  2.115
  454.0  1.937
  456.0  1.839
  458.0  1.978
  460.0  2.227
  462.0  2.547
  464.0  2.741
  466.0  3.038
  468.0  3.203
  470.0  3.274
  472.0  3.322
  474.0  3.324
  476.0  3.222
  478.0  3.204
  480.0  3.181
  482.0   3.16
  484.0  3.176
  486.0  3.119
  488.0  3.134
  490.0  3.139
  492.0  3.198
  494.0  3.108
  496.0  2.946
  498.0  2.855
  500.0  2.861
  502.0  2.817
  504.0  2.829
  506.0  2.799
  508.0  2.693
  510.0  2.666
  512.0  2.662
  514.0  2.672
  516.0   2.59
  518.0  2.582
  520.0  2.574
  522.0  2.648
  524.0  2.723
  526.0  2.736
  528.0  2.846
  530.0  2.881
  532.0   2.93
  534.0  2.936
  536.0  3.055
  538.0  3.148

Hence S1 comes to 2.92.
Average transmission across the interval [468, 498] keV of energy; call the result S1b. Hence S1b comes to 3.17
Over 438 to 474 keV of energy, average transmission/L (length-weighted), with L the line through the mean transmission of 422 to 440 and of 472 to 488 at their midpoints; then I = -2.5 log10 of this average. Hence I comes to 0.277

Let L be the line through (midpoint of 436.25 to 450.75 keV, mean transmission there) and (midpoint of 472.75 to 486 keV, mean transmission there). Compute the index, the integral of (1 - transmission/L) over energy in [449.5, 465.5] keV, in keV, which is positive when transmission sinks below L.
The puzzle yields 5.7 keV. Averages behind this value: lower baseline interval 3.69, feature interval 2.26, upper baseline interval 3.21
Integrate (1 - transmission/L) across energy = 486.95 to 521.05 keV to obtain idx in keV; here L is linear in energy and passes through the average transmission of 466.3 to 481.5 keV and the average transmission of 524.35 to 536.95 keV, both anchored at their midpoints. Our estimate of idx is 2.5 keV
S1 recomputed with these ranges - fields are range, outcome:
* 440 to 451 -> 3.42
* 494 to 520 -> 2.75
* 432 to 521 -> 3.04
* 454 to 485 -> 2.86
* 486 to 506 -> 2.98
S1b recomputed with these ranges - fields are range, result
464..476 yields 3.19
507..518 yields 2.65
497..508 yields 2.82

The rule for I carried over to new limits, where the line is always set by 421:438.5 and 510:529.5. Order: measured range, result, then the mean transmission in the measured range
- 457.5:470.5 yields 0.346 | 2.72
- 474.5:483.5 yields 0.087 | 3.2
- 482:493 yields 0.049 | 3.15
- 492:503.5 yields 0.059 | 2.94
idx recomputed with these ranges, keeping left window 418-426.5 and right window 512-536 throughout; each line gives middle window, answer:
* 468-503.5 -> 1.8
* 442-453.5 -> 2.5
